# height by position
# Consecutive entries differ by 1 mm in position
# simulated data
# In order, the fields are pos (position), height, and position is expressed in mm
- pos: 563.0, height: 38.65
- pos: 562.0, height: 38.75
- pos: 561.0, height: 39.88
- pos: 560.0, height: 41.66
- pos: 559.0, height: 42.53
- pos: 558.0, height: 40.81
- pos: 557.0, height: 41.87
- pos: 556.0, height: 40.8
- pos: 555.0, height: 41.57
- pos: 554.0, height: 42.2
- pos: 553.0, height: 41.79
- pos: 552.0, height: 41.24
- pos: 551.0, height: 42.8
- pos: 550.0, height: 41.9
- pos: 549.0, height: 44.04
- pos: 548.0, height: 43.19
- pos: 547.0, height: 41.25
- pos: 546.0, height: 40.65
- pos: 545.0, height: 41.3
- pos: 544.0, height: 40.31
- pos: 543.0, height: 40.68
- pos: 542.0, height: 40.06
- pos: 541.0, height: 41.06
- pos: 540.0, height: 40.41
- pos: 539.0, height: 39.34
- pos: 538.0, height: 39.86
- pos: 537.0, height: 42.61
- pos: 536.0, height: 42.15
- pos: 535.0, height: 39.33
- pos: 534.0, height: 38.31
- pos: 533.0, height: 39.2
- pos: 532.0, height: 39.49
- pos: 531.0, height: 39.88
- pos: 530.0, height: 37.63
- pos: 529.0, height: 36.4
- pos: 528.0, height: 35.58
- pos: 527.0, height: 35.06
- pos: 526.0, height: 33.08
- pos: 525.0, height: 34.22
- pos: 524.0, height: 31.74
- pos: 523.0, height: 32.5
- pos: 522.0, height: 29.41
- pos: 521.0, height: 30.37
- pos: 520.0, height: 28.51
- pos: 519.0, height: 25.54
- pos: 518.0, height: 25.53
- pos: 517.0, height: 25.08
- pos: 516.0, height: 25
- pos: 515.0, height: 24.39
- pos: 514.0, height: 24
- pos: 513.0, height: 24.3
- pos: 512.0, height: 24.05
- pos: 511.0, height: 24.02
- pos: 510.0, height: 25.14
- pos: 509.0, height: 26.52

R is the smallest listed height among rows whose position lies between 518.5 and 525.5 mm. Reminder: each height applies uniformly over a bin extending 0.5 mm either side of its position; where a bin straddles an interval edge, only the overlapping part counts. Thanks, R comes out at 25.54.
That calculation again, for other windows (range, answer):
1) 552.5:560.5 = 40.8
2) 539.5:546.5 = 40.06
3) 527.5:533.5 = 35.58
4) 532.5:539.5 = 38.31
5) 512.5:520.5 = 24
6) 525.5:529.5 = 33.08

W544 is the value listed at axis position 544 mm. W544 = 40.31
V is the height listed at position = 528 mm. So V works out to 35.58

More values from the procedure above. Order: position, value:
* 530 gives 37.63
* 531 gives 39.88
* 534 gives 38.31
